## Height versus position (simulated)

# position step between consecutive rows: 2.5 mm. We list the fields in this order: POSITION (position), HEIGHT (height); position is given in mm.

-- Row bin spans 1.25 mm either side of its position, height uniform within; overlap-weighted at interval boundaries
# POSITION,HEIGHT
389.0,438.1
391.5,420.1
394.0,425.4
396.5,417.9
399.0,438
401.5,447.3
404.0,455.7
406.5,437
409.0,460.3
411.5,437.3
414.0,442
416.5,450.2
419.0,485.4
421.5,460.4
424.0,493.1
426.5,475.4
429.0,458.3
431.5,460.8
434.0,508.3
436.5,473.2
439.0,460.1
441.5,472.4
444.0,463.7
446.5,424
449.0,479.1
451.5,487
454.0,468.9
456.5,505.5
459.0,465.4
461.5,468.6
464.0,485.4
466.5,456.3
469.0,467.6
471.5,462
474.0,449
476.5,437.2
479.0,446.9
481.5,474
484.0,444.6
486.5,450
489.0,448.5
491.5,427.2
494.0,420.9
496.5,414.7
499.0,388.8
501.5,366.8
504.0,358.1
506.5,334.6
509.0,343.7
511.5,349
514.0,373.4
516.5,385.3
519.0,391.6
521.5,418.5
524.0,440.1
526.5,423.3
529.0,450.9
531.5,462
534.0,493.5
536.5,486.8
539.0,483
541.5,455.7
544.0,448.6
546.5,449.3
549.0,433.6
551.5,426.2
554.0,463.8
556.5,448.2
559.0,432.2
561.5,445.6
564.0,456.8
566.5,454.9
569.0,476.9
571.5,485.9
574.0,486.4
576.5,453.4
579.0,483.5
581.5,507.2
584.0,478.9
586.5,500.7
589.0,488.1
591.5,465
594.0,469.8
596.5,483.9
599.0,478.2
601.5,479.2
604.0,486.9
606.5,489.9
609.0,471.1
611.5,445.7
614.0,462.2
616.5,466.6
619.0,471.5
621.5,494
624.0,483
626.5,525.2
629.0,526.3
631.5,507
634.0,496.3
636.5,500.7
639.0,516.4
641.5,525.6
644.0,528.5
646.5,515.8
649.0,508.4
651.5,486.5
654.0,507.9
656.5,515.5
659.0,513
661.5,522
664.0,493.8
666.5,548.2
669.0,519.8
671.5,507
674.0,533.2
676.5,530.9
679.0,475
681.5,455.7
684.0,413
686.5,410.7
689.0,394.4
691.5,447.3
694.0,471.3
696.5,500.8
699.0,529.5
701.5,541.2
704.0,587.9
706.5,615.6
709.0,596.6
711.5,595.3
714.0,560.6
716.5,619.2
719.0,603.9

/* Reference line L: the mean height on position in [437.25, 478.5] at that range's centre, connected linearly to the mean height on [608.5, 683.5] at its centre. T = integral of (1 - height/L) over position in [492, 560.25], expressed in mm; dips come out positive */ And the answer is 8.34 mm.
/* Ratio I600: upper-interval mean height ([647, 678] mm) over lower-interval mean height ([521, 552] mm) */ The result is 1.14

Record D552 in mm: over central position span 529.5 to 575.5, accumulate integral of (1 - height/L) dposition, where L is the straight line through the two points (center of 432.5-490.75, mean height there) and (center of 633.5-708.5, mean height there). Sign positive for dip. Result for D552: 2.08 mm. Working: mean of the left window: 465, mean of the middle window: 460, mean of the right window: 505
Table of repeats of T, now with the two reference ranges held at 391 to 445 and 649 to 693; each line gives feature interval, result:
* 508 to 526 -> 3.1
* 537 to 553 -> 0.7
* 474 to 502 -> 2.0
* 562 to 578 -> 0.2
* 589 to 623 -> 0.3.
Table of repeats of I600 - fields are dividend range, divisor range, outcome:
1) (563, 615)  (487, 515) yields 1.23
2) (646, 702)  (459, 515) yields 1.16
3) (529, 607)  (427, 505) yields 1.04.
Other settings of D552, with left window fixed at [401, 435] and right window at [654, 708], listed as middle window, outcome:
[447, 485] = 0.3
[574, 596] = 0.3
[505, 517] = 3.0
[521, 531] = 0.9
